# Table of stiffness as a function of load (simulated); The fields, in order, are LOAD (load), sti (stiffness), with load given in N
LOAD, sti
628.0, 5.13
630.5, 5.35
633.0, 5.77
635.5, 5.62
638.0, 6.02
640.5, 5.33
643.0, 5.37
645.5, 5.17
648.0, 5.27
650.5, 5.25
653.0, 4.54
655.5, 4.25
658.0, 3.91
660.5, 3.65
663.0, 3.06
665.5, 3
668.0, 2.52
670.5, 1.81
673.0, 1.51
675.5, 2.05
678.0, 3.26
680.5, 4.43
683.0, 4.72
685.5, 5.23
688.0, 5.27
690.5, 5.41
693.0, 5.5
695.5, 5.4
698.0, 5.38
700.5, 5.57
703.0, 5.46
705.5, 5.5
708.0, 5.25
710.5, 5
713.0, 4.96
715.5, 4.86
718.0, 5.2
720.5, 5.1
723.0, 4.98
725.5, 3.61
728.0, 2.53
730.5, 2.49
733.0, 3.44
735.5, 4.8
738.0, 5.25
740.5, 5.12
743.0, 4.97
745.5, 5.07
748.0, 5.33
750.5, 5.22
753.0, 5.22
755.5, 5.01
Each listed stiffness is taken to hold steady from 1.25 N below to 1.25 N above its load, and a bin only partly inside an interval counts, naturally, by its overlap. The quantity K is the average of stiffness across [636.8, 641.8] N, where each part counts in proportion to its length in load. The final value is 5.67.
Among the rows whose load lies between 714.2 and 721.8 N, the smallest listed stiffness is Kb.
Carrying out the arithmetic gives 4.86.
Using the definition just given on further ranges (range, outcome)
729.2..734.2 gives 2.49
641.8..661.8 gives 3.65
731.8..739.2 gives 3.44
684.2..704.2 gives 5.23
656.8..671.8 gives 1.81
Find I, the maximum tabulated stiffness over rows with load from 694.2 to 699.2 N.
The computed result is 5.4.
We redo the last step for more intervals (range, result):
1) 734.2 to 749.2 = 5.33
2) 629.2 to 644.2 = 6.02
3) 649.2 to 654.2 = 5.25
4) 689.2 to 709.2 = 5.57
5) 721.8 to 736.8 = 4.98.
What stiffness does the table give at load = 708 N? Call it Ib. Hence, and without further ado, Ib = 5.25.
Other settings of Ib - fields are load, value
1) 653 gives 4.54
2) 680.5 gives 4.43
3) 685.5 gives 5.23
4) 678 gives 3.26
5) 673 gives 1.51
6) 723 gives 4.98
